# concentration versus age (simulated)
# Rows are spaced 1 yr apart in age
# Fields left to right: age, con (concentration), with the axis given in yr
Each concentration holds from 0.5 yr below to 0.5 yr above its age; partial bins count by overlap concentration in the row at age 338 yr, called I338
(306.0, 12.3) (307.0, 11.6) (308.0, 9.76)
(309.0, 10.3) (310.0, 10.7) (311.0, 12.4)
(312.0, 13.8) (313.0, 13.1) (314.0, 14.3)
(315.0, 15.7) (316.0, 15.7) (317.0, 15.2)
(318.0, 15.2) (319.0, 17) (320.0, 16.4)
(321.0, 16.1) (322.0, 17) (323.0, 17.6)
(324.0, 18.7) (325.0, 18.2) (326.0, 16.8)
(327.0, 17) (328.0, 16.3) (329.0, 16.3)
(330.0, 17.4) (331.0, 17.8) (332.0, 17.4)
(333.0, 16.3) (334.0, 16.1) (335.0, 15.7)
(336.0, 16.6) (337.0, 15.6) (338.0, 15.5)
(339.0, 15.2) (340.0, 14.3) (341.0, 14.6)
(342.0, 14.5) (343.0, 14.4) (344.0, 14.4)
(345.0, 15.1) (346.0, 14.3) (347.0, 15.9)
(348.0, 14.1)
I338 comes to 15.5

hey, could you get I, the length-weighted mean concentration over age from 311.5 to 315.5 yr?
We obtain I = 14.2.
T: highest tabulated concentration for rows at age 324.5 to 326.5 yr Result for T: 18.2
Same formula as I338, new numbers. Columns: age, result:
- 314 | 14.3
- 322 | 17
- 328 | 16.3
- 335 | 15.7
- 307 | 11.6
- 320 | 16.4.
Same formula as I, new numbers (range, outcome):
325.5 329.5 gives 16.6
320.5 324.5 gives 17.4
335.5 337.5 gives 16.1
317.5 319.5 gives 16.1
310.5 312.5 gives 13.1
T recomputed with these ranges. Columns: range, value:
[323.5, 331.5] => 18.7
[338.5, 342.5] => 15.2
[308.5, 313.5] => 13.8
